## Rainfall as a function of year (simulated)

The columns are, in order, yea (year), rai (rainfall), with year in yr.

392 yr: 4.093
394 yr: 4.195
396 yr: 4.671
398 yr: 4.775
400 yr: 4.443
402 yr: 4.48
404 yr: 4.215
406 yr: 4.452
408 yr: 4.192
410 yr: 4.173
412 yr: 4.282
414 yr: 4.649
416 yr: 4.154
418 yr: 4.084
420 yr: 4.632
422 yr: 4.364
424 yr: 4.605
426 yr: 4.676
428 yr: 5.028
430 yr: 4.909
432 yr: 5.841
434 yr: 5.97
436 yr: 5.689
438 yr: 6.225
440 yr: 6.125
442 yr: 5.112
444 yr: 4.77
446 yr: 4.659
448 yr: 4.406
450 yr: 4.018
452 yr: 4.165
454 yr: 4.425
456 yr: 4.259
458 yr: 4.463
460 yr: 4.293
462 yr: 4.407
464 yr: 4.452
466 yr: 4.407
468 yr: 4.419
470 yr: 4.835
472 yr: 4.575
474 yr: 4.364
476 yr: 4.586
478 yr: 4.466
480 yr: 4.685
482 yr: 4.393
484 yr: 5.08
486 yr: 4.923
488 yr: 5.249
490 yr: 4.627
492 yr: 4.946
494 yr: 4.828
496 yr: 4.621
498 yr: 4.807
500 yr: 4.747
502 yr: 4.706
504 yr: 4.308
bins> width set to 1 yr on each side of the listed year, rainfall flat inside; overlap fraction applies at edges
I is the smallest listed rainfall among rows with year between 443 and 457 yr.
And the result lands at 4.018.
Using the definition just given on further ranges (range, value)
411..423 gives 4.084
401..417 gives 4.154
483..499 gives 4.621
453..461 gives 4.259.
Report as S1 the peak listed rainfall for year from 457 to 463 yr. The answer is 4.463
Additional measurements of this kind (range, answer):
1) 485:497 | 5.249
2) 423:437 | 5.97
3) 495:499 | 4.807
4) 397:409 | 4.775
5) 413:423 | 4.649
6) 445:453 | 4.659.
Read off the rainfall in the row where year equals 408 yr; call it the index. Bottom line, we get 4.192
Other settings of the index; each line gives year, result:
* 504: 4.308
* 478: 4.466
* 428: 5.028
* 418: 4.084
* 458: 4.463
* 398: 4.775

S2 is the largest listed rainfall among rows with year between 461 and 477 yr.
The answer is 4.835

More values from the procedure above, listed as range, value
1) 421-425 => 4.605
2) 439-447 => 6.125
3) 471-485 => 5.08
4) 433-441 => 6.225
